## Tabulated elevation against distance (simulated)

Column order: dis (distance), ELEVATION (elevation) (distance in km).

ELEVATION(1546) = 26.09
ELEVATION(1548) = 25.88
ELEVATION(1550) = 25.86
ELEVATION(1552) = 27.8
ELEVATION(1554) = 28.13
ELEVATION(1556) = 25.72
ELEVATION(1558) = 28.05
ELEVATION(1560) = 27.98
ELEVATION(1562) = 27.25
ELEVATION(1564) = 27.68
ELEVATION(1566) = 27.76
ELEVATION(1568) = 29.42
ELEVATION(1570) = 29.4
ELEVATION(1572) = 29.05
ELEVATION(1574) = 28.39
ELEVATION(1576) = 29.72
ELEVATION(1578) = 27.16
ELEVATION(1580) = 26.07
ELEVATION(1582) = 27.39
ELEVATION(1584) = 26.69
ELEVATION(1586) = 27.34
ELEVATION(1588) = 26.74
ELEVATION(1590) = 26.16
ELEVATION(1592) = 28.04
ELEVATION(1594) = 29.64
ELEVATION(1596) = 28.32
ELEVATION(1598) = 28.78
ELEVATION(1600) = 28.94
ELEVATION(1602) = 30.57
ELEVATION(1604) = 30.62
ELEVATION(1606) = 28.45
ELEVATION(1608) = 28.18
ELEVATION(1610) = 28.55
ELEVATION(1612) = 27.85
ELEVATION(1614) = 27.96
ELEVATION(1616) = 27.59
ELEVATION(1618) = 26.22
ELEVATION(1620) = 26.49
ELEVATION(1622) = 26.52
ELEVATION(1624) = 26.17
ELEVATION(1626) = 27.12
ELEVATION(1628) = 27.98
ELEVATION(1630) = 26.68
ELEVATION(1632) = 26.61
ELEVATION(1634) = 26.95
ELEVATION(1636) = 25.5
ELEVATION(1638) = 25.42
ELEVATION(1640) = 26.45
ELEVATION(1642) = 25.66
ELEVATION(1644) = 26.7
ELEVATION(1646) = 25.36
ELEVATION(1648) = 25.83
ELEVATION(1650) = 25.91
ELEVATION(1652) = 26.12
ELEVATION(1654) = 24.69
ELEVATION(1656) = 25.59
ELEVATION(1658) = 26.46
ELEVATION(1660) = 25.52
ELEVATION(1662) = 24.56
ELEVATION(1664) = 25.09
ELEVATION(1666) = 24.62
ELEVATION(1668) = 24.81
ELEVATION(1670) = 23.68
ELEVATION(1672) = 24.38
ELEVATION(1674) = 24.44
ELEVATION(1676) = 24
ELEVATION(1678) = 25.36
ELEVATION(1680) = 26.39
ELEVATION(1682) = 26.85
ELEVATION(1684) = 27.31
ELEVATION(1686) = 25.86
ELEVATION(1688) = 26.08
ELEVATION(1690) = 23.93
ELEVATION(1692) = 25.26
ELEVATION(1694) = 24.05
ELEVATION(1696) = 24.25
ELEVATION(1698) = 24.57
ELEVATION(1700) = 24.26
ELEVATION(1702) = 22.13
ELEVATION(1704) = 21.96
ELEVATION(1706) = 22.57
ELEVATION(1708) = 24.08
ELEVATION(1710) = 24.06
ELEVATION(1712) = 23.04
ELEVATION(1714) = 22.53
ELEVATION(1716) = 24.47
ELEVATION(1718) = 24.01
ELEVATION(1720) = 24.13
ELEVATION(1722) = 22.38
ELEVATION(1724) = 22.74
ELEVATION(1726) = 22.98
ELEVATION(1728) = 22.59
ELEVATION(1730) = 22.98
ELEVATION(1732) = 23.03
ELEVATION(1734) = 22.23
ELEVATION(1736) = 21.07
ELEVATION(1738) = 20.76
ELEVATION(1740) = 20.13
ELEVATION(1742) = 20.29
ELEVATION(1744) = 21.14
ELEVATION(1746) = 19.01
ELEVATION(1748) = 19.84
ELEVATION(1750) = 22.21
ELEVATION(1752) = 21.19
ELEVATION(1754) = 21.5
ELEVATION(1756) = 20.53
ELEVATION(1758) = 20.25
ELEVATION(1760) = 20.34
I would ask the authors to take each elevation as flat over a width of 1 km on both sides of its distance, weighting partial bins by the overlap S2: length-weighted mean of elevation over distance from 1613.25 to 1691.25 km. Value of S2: 25.9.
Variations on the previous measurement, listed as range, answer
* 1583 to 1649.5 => 27.3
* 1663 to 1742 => 23.8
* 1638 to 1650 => 25.9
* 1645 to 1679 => 25.1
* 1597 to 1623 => 28.2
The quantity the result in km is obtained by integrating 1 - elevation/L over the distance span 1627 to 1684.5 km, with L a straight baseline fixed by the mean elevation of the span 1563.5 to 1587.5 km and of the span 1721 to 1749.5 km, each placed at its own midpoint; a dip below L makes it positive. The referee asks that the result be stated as -2.2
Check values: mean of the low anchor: 28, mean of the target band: 25.7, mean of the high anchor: 21.5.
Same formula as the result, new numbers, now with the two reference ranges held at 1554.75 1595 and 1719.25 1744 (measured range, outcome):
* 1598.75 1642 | -2.16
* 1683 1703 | -1.11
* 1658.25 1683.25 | -0.79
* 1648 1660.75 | -0.44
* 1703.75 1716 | -0.20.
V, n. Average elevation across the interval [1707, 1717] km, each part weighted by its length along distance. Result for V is 23.6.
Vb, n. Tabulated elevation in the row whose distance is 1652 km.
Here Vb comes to 26.12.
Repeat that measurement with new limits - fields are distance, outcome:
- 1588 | 26.74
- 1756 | 20.53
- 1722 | 22.38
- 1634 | 26.95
